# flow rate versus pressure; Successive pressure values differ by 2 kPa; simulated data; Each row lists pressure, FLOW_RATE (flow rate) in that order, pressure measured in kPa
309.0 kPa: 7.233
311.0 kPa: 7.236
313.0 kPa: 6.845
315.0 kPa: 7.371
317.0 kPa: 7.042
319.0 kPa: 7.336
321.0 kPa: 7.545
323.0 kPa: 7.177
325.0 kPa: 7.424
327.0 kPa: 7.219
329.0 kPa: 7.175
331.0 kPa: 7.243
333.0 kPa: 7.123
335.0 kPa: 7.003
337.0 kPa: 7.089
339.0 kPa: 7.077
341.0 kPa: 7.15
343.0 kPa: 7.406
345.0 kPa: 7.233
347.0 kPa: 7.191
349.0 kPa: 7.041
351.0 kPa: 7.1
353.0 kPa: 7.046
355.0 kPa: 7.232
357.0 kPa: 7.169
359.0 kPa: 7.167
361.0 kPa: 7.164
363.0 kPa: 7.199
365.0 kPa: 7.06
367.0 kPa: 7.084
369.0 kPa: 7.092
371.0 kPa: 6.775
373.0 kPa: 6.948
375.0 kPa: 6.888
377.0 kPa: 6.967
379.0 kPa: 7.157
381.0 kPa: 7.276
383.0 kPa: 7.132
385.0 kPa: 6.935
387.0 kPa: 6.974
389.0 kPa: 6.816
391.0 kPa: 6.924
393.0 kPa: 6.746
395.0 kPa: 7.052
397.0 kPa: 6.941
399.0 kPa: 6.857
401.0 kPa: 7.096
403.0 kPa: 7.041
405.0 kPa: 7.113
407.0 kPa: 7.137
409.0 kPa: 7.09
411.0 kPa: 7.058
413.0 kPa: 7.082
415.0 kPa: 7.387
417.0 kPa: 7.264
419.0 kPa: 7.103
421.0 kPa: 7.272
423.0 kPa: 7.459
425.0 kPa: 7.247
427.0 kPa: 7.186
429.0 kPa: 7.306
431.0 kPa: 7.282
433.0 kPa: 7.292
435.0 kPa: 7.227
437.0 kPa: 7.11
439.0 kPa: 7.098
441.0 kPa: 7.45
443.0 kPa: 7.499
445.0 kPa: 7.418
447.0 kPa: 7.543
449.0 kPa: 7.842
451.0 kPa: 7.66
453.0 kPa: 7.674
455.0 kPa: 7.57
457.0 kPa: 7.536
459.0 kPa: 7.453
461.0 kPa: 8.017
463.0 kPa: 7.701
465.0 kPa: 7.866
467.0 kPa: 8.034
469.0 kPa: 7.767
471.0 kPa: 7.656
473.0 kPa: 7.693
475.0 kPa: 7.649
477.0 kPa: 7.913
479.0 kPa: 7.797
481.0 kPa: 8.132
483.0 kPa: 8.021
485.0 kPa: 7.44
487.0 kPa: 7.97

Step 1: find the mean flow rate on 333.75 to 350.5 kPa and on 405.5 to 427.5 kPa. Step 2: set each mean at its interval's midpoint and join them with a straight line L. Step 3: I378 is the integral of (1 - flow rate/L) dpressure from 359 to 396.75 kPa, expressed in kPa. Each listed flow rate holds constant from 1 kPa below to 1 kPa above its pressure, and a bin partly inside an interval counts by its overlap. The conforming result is 0.9 kPa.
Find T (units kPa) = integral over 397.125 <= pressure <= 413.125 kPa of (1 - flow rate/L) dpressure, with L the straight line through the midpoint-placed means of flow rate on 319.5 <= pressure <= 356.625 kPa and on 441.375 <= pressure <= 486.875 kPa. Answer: 0.9 kPa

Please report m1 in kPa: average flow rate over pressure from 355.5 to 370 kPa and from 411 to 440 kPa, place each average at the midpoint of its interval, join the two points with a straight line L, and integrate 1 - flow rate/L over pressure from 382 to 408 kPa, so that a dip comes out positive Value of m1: 0.7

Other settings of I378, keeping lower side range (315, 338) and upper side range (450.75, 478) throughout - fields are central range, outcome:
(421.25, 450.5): 1.0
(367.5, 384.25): 0.8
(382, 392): 0.7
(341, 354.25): 0.2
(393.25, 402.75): 0.7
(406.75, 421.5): 0.7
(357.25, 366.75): 0.3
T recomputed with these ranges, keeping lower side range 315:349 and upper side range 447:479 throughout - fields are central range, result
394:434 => 2.0 kPa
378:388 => 0.4 kPa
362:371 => 0.3 kPa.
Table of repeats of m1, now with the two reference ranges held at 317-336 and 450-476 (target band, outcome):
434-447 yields 0.54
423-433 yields 0.41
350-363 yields 0.34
